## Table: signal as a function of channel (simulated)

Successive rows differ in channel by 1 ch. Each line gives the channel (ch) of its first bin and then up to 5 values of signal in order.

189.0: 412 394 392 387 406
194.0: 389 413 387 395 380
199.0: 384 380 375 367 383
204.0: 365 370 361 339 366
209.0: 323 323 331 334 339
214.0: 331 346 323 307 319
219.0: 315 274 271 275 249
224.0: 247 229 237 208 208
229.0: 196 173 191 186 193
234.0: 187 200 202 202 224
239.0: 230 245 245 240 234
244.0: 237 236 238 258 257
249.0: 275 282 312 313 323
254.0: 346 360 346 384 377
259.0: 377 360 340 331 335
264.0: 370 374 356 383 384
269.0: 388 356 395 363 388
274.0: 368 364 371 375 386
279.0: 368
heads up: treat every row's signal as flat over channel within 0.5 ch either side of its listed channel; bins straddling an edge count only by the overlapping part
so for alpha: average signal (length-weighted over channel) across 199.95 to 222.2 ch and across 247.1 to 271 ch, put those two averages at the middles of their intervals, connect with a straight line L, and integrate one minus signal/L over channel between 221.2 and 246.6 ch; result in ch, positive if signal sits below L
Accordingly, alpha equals 8.9 ch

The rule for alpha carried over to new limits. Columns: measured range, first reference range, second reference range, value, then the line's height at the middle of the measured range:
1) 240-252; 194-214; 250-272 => 3.36 ch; 358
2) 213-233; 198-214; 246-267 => 5.23 ch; 348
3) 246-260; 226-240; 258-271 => -0.68 ch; 306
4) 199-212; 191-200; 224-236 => -0.78 ch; 337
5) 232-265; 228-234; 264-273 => -0.56 ch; 276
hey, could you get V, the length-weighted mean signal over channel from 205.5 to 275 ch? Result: 296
